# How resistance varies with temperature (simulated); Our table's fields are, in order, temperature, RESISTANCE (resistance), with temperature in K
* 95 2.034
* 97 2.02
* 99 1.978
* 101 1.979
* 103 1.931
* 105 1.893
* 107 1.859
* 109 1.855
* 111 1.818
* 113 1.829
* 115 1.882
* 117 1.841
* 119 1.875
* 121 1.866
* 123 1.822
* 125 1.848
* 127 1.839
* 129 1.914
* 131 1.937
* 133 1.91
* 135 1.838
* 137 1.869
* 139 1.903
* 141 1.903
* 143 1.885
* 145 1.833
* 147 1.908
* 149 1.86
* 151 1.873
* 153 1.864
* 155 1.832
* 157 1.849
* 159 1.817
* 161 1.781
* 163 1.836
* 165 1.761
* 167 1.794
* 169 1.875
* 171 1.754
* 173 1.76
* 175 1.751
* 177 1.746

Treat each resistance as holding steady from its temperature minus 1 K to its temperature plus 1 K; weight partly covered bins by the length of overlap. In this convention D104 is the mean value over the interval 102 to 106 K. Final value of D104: 1.91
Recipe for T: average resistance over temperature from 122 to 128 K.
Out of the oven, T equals 1.84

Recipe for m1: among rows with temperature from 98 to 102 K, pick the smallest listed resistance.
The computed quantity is 1.978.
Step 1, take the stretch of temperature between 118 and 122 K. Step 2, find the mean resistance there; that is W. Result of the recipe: 1.87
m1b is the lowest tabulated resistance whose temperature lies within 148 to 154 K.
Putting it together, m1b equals 1.86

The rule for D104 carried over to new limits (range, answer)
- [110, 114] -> 1.82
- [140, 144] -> 1.89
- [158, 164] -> 1.81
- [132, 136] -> 1.87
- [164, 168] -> 1.78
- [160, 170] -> 1.81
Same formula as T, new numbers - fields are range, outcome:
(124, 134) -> 1.89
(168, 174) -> 1.8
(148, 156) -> 1.86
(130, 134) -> 1.92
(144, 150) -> 1.87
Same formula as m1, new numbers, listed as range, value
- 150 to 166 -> 1.761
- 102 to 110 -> 1.855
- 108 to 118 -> 1.818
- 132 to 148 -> 1.833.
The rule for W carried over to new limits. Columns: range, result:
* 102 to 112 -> 1.87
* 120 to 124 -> 1.84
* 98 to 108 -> 1.93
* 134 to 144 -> 1.88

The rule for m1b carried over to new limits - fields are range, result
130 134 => 1.91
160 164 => 1.781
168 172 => 1.754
